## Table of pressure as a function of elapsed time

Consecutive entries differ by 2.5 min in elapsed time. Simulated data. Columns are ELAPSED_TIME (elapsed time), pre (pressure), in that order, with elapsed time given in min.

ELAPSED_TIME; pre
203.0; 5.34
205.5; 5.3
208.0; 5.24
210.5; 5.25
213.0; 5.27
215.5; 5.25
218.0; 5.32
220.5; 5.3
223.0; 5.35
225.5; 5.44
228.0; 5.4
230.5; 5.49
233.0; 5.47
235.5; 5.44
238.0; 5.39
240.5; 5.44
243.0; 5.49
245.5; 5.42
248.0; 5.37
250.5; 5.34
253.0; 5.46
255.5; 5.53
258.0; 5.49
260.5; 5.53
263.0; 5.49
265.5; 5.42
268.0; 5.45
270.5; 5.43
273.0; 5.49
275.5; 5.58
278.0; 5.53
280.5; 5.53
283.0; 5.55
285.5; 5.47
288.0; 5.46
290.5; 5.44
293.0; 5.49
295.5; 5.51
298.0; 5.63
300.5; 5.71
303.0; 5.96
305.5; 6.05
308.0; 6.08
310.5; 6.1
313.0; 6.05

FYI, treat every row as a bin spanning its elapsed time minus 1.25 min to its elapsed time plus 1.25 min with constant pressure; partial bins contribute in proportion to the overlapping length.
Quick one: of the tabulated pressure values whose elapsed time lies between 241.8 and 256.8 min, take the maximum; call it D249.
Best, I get 5.53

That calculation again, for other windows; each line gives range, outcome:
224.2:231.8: 5.49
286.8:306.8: 6.05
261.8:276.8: 5.58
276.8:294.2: 5.55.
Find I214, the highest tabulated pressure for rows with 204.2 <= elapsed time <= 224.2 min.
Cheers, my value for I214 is 5.35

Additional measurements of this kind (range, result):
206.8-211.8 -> 5.25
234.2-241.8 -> 5.44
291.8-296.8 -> 5.51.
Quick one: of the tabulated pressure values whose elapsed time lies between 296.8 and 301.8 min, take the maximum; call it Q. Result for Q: 5.71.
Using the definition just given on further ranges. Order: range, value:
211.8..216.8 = 5.27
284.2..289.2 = 5.47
